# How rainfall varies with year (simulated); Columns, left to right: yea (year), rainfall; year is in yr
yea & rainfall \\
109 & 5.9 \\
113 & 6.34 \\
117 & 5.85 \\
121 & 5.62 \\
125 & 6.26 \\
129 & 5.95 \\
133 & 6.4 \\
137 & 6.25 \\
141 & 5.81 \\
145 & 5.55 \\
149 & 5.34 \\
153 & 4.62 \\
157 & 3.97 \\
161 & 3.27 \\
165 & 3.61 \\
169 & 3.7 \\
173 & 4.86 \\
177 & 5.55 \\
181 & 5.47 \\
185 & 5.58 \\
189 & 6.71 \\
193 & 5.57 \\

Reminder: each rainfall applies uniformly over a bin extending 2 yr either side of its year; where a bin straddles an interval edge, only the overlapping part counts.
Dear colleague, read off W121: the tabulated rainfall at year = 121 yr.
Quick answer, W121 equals 5.62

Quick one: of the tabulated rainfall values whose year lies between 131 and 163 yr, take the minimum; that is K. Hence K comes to 3.27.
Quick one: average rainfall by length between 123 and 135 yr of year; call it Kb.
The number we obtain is 6.2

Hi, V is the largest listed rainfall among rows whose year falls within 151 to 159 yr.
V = 4.62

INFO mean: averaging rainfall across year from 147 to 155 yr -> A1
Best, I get 4.98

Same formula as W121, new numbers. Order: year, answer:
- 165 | 3.61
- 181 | 5.47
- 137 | 6.25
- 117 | 5.85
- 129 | 5.95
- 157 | 3.97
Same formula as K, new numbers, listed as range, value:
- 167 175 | 3.7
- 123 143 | 5.81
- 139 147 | 5.55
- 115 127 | 5.62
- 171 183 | 4.86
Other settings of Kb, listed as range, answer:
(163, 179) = 4.43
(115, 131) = 5.92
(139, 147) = 5.68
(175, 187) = 5.53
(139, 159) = 5.06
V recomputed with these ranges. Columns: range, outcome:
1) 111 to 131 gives 6.34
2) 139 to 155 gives 5.81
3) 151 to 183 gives 5.55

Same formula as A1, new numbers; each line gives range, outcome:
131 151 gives 5.87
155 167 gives 3.62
